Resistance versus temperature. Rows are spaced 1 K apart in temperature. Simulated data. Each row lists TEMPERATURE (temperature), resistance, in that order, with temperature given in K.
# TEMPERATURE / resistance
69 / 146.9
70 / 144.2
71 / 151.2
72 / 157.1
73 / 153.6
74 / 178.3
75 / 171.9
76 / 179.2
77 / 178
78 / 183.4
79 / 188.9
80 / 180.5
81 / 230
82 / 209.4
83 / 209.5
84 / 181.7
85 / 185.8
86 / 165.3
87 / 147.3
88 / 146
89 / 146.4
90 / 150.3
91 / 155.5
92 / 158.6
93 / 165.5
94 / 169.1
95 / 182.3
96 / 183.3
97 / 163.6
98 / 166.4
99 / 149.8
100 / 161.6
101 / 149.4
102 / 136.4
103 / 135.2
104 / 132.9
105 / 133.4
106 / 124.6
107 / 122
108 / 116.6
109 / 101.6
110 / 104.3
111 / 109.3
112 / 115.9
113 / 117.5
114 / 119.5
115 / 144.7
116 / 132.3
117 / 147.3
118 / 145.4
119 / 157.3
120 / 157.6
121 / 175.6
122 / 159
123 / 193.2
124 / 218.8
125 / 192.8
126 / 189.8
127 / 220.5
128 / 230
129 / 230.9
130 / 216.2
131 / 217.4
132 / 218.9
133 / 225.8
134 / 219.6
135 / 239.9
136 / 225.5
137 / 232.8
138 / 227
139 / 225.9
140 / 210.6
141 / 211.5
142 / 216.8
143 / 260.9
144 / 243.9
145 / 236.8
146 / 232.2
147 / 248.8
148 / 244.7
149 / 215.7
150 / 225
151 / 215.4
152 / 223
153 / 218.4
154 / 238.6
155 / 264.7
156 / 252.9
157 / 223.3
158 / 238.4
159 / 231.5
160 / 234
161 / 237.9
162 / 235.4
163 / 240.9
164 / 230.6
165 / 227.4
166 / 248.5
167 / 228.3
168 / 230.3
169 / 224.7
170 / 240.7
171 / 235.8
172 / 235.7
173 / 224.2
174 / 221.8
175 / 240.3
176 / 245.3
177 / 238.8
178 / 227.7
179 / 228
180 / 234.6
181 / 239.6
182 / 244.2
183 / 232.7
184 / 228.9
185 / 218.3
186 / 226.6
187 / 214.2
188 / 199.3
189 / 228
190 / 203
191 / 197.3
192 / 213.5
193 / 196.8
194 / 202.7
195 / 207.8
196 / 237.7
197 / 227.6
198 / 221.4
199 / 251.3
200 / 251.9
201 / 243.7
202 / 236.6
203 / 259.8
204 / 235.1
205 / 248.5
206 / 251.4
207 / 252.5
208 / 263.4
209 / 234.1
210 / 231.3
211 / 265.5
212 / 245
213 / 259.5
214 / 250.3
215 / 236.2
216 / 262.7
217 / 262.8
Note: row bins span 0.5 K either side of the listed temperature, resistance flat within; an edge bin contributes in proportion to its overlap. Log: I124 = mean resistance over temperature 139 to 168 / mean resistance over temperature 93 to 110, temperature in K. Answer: 1.6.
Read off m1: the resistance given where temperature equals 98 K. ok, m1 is 166.4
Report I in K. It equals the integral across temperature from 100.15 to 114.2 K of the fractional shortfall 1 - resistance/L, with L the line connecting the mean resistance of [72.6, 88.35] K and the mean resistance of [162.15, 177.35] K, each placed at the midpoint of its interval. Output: 5.21 K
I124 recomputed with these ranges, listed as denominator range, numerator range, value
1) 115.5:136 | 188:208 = 1.18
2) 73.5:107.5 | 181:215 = 1.41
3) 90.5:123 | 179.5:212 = 1.60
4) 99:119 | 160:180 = 1.80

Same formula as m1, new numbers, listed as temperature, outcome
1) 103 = 135.2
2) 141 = 211.5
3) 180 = 234.6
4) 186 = 226.6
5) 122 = 159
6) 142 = 216.8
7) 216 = 262.7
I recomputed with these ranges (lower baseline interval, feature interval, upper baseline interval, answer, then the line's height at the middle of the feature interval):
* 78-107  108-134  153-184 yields 3.1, 191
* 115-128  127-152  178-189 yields -5.0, 190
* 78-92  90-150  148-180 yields 6.7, 201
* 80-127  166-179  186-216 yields -1.4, 211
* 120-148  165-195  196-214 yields 1.3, 236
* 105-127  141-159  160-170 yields -2.4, 207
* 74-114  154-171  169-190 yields -1.7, 215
